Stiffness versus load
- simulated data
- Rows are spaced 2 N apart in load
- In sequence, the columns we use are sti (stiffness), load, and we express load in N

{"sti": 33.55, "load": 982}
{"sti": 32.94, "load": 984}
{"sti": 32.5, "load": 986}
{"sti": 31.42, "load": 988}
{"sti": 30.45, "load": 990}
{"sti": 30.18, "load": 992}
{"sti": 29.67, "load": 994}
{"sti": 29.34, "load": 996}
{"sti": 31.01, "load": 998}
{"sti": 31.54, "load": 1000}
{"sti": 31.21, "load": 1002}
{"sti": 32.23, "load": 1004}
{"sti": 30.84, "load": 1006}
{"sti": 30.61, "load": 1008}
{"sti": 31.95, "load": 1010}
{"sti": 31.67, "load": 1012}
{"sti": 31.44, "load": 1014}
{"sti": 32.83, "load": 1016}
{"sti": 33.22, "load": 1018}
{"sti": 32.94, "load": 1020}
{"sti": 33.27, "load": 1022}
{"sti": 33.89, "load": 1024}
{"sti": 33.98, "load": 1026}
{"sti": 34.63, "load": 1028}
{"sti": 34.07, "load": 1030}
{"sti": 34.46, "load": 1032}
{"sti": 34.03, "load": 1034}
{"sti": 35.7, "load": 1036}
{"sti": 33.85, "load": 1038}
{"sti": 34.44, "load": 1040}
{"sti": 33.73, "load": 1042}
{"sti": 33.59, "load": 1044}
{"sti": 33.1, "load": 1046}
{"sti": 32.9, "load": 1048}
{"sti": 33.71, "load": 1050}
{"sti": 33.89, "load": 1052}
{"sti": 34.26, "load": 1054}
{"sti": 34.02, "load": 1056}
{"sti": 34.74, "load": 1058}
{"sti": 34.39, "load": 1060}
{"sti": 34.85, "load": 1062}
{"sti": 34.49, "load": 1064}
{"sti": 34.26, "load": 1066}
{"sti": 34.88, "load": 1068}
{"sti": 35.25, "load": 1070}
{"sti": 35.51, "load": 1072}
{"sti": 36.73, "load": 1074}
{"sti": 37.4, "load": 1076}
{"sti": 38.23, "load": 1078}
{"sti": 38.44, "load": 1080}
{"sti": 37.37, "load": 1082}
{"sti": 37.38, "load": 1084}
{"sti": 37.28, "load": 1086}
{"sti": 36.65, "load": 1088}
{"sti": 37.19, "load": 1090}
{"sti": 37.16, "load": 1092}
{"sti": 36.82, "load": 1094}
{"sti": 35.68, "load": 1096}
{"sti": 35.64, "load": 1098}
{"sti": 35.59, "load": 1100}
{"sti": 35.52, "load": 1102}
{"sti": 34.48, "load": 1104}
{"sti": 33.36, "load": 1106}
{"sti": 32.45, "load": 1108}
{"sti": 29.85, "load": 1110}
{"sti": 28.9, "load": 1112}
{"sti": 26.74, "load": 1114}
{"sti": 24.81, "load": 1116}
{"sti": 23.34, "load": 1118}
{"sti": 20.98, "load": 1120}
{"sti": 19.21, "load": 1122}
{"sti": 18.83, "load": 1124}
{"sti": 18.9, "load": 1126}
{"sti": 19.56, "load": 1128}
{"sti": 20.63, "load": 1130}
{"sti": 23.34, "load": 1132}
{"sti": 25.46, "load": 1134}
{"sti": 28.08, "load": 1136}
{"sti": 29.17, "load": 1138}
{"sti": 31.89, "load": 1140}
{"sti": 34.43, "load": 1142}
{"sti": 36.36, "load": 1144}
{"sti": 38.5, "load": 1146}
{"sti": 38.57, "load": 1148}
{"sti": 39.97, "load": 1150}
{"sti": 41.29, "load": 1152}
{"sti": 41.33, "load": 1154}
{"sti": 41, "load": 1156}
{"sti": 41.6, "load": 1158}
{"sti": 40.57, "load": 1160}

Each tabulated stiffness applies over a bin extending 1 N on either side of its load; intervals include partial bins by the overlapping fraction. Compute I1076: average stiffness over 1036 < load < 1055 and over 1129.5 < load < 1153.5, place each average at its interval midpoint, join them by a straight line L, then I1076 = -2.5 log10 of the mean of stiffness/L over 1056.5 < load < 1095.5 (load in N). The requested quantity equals -0.09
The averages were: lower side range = 33.8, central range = 36.2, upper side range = 32.7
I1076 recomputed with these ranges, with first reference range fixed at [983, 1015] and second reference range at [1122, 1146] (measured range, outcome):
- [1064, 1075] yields -0.23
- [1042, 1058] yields -0.15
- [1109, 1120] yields 0.03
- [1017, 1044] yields -0.13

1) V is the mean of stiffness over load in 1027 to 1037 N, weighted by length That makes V 34.6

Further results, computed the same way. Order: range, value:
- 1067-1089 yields 36.8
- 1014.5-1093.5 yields 34.9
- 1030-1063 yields 34.1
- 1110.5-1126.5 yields 23.1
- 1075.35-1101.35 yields 37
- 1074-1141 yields 30.6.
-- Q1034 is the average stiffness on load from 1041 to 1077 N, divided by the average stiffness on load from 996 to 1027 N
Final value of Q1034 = 1.08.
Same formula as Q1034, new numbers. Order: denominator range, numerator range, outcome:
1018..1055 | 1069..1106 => 1.08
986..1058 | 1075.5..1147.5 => 0.95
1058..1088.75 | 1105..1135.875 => 0.68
